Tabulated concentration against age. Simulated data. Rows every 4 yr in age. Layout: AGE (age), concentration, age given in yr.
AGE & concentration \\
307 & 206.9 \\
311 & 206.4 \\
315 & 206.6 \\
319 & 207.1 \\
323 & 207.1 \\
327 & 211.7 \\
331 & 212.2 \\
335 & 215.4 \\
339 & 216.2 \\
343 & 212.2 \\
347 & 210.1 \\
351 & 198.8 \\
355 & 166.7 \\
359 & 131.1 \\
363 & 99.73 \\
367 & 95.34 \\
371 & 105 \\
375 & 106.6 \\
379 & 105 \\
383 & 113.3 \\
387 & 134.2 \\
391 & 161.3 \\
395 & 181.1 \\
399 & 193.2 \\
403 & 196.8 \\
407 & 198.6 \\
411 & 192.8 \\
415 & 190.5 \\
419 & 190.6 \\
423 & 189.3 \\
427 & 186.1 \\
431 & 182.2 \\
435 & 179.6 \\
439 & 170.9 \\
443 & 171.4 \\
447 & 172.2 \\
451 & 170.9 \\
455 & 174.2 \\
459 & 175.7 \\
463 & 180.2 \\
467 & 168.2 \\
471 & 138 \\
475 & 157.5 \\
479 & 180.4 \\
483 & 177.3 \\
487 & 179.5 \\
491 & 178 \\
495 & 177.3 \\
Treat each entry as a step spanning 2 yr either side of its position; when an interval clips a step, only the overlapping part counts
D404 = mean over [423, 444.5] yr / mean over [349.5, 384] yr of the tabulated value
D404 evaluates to 1.4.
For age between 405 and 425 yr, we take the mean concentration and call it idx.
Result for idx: 192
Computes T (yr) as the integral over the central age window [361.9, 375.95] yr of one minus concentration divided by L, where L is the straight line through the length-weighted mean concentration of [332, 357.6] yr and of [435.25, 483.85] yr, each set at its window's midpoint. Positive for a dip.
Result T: 6.7 yr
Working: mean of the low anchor 202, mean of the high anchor 170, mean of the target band 101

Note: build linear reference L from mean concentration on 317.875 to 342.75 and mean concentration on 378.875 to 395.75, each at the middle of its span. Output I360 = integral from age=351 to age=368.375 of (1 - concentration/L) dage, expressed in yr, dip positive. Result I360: 4.3 yr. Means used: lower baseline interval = 212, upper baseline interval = 140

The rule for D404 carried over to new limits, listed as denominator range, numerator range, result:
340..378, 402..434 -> 1.29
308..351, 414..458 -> 0.86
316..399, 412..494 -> 1.06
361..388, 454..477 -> 1.54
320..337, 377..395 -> 0.64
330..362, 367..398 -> 0.67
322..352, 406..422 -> 0.91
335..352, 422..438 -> 0.87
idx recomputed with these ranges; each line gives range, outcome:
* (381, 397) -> 147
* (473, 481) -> 169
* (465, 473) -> 153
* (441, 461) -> 173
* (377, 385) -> 109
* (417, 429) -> 189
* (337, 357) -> 201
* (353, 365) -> 133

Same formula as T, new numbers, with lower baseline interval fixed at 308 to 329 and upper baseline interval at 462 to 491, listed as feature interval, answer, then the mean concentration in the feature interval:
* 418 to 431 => -0.4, 188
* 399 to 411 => -0.6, 196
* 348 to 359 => 1.3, 176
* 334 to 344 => -0.6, 215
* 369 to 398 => 9.0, 132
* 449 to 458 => 0.1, 173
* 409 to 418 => -0.3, 192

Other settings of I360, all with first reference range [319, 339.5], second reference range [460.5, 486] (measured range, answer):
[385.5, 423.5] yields 1.0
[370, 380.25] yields 4.8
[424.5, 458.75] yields 0.2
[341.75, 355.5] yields 0.4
